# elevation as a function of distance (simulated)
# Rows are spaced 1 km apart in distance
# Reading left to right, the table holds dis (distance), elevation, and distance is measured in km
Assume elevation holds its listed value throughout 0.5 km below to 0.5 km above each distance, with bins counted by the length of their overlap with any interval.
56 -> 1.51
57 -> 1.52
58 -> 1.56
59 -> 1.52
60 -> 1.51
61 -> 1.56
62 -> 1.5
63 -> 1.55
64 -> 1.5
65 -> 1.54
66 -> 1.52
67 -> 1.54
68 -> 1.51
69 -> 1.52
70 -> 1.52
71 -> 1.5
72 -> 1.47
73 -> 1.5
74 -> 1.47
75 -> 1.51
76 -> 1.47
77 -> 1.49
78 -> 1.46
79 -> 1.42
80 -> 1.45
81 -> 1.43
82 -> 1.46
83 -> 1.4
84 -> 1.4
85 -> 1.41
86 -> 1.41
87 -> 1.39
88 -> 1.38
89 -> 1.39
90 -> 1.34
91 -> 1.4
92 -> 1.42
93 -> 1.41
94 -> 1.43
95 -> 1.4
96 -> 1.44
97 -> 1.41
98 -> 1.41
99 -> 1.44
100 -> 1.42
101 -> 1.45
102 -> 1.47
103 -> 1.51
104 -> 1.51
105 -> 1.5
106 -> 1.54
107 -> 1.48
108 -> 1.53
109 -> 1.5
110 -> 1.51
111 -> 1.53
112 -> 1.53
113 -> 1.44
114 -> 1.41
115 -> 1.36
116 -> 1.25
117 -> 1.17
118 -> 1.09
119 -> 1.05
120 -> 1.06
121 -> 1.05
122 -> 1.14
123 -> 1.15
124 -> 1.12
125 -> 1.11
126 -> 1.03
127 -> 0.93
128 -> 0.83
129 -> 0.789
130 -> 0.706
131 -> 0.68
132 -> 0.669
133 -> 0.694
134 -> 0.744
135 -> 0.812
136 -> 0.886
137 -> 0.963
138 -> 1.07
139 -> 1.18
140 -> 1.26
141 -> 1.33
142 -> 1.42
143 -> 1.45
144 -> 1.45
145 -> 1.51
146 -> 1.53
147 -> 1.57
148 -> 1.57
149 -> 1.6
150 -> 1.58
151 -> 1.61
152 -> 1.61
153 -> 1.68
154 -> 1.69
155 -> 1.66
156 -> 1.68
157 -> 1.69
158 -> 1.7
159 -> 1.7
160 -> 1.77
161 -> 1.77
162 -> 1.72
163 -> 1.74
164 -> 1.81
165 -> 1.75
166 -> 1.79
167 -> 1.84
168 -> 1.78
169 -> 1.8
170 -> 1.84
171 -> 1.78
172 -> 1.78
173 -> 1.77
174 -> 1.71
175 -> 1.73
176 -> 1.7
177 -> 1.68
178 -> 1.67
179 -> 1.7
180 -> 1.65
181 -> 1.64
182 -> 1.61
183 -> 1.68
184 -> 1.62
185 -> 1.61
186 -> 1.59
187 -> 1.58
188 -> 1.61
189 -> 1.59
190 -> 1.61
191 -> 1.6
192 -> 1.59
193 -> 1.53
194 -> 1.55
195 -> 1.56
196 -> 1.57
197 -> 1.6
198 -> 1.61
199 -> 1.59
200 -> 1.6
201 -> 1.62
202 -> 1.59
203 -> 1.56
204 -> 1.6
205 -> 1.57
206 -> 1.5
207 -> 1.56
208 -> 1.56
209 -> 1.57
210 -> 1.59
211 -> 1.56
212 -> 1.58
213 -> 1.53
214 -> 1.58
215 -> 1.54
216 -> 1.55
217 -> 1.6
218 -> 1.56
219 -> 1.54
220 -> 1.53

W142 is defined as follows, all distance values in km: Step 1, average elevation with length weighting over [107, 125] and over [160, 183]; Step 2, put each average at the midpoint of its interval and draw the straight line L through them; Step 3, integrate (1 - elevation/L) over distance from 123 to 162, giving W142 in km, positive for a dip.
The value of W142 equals 5.8 km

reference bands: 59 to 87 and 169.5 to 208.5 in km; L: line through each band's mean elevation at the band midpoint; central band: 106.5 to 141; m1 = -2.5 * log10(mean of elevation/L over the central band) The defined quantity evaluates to 0.355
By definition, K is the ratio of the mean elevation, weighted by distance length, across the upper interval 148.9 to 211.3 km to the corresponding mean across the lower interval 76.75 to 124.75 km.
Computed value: 1.20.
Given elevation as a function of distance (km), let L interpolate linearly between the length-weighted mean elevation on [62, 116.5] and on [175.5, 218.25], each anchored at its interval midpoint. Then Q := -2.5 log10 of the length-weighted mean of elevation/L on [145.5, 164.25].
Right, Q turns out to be -0.08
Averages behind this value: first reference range 1.46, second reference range 1.59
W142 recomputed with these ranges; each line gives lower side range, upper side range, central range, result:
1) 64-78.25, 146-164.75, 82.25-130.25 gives 7.71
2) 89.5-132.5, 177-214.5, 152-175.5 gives -4.35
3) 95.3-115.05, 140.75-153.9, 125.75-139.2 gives 5.95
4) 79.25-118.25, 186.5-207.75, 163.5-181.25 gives -2.38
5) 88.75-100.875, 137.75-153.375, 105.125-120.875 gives 0.79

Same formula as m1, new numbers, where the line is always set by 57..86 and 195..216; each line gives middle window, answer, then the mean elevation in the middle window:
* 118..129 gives 0.416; 1.04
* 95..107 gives 0.033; 1.46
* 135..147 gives 0.204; 1.27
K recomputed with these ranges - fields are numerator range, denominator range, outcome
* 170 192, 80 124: 1.21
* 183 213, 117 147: 1.48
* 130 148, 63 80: 0.76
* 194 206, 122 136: 1.81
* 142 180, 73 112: 1.16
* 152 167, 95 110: 1.17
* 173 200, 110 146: 1.45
